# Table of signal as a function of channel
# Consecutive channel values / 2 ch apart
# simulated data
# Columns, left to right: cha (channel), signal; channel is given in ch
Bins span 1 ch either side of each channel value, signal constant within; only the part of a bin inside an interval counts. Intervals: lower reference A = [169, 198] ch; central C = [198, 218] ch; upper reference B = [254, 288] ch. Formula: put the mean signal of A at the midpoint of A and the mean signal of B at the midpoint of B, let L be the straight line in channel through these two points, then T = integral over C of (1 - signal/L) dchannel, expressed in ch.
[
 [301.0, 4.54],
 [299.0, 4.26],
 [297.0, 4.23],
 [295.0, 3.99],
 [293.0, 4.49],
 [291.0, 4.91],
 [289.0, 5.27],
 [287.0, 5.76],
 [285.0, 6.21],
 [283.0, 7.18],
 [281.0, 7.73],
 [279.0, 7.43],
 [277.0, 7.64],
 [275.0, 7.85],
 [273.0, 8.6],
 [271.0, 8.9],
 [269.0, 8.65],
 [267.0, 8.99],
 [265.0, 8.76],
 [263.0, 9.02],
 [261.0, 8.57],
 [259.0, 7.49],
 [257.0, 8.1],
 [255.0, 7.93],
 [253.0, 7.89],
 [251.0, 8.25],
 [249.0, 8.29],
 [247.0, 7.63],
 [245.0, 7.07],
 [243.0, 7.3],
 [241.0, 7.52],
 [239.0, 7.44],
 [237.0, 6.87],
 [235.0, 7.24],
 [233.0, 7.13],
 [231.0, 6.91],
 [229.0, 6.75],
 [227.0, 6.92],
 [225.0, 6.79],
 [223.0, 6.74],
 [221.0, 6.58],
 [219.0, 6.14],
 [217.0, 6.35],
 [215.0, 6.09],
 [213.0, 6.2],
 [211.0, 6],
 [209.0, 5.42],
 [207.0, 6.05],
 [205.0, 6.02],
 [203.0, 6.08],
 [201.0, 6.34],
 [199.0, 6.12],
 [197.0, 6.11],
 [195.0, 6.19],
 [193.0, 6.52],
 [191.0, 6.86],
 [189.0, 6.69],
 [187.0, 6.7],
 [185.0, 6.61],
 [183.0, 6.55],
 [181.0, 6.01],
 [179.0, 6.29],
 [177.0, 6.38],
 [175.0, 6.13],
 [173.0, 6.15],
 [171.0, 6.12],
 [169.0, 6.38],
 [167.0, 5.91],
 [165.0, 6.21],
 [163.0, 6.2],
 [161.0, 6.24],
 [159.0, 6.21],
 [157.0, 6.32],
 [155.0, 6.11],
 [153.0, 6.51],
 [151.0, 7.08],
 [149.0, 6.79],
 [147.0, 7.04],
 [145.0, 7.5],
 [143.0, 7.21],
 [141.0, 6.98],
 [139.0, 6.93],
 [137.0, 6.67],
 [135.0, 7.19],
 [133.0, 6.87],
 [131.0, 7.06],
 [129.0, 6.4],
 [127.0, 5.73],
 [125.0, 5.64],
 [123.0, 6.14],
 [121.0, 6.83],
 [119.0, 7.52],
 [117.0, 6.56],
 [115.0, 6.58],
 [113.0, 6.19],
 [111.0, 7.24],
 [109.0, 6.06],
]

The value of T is 2.19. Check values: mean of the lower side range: 6.38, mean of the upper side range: 7.93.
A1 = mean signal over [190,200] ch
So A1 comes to 6.36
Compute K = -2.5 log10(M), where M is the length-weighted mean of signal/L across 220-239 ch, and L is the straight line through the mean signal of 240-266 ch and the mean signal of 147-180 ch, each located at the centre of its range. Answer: 0.10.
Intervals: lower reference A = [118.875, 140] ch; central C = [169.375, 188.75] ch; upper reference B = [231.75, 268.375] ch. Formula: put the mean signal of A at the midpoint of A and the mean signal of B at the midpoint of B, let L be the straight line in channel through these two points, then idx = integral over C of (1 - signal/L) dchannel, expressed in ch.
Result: 2.1 ch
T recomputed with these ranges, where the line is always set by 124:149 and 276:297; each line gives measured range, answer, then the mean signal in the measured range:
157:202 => 1.5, 6.31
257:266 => -3.4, 8.42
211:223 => 0.1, 6.29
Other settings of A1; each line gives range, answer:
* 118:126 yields 6.53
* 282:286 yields 6.7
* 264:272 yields 8.82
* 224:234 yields 6.9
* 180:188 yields 6.47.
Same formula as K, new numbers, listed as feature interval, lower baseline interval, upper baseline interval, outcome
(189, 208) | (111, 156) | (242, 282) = 0.18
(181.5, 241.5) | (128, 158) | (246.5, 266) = 0.18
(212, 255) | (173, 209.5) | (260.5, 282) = 0.05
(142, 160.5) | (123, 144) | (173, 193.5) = -0.03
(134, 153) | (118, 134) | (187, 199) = -0.08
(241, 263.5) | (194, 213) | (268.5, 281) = -0.06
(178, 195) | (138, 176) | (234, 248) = 0.05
